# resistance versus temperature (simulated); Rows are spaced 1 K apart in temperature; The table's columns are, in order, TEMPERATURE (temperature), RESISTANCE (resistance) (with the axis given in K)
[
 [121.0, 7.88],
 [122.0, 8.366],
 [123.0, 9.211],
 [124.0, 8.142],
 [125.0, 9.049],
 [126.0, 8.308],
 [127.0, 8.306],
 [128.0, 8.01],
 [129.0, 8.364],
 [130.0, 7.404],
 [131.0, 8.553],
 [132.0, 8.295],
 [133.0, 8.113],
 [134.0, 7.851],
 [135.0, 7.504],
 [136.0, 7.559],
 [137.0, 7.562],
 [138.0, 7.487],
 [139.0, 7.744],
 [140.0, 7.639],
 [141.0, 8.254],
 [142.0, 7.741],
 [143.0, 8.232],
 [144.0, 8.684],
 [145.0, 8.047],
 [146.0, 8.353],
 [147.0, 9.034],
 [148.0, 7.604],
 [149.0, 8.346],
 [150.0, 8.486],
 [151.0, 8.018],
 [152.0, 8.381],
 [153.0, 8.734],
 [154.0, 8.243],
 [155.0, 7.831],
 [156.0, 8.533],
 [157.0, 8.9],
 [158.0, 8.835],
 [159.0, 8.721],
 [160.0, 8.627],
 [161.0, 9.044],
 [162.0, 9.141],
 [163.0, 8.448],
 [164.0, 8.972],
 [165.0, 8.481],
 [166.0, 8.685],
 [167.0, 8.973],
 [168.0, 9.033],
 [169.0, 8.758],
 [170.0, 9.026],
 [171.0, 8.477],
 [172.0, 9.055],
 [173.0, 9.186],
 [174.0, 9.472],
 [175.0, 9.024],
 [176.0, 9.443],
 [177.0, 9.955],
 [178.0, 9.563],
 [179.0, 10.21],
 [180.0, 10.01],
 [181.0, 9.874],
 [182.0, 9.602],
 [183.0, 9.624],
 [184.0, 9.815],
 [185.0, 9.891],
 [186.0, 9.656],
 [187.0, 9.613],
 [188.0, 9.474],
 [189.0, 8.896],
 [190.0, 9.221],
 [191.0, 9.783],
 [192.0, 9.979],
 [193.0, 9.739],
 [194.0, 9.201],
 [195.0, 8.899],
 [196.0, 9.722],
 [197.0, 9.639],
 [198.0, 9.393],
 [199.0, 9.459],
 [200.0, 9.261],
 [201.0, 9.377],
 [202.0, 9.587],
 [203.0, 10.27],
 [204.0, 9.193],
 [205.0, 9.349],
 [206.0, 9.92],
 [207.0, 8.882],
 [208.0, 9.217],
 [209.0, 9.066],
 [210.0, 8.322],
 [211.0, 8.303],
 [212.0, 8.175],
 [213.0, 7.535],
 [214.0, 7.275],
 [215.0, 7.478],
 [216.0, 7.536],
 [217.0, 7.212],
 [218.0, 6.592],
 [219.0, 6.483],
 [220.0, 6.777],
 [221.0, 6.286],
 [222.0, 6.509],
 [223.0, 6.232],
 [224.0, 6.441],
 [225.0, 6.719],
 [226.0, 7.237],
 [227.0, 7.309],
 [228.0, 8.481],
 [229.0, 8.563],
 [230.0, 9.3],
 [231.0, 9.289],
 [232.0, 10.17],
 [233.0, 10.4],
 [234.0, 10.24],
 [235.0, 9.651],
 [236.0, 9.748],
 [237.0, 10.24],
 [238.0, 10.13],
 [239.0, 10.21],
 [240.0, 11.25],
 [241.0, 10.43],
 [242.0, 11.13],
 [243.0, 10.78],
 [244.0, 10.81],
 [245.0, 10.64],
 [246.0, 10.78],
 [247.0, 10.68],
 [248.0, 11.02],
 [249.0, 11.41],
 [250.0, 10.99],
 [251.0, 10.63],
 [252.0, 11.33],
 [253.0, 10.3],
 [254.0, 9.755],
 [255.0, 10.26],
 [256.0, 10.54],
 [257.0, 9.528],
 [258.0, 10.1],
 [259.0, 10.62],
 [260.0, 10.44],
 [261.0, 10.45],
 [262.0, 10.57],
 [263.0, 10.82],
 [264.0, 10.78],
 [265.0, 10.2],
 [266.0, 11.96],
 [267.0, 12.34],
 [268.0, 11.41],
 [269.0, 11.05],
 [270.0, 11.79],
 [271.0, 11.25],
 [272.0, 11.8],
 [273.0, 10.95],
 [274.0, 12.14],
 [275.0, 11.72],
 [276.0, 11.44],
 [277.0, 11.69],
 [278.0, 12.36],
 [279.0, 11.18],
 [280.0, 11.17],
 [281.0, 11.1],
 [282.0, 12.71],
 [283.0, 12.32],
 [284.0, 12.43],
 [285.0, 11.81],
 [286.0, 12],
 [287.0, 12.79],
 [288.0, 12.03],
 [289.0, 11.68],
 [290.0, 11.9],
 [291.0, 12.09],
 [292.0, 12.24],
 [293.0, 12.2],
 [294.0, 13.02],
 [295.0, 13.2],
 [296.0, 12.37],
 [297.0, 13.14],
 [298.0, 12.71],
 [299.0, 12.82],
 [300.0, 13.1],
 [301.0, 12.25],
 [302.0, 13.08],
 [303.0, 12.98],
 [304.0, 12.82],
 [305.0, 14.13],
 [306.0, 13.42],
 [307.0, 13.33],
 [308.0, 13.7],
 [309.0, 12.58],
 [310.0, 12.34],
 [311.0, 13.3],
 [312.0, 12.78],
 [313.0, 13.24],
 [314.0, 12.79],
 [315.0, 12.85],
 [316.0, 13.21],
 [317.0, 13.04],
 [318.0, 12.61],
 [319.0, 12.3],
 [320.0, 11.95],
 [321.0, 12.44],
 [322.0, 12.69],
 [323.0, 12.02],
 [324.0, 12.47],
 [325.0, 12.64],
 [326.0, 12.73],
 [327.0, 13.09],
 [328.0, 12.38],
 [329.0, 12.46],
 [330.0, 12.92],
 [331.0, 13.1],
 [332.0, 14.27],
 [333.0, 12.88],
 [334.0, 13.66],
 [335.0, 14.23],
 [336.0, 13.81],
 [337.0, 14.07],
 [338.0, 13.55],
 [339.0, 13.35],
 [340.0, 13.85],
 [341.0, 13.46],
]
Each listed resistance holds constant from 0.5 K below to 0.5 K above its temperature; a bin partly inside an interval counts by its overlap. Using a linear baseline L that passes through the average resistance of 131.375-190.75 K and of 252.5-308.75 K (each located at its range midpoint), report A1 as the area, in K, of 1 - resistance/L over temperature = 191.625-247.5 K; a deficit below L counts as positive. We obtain 7.1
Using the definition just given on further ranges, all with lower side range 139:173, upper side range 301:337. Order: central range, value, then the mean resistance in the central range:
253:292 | 1.3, 11.3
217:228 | 3.8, 6.77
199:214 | 1.4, 8.99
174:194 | -0.8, 9.64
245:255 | 0.3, 10.7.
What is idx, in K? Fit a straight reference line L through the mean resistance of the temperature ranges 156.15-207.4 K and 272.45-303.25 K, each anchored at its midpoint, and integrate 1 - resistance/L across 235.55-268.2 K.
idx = 1.6 K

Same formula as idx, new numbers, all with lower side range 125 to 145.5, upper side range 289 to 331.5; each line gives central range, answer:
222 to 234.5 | 2.7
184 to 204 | 0.2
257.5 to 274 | 0.7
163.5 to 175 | 0.0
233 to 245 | 0.4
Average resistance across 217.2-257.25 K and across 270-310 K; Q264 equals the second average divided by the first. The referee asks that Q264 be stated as 1.32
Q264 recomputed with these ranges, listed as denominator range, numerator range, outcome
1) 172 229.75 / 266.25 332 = 1.42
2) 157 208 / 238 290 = 1.20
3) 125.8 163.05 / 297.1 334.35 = 1.57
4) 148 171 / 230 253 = 1.22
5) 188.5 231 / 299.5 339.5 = 1.55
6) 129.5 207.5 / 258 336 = 1.38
